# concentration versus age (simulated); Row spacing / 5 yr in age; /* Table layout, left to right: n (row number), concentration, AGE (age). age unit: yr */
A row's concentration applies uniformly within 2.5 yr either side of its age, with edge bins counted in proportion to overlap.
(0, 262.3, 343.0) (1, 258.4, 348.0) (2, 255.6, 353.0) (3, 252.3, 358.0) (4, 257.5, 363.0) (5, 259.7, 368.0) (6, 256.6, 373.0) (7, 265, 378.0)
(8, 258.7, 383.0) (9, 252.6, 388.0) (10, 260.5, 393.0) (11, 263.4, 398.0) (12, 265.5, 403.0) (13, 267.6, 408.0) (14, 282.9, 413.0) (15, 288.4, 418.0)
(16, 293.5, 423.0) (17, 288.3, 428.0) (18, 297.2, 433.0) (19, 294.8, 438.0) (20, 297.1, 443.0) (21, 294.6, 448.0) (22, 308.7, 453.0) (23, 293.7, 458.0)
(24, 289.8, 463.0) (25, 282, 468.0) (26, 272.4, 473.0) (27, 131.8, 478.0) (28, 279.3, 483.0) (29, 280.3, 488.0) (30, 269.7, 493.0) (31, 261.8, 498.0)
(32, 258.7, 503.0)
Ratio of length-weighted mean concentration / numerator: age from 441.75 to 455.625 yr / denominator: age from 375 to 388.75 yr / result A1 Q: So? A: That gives 1.2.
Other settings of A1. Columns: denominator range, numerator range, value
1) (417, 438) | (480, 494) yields 0.93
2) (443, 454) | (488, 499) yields 0.90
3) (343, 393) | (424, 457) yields 1.15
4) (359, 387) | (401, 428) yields 1.08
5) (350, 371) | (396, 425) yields 1.08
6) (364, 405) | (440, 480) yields 1.05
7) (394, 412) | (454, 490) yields 0.99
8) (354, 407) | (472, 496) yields 0.95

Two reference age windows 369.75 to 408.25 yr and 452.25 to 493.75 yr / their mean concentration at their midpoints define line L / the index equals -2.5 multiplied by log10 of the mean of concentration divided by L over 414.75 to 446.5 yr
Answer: -0.12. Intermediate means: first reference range 261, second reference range 266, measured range 293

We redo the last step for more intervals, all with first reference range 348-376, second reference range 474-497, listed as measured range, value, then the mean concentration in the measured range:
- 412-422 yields -0.147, 287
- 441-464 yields -0.200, 297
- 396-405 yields -0.050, 264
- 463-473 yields -0.148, 282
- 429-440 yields -0.184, 295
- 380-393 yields -0.012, 257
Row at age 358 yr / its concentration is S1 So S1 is 252.3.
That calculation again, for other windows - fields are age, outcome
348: 258.4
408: 267.6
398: 263.4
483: 279.3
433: 297.2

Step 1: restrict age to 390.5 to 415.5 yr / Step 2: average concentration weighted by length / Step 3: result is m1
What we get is 268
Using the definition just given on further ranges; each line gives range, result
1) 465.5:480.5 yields 229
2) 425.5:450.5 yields 294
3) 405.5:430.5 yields 284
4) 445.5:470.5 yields 294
